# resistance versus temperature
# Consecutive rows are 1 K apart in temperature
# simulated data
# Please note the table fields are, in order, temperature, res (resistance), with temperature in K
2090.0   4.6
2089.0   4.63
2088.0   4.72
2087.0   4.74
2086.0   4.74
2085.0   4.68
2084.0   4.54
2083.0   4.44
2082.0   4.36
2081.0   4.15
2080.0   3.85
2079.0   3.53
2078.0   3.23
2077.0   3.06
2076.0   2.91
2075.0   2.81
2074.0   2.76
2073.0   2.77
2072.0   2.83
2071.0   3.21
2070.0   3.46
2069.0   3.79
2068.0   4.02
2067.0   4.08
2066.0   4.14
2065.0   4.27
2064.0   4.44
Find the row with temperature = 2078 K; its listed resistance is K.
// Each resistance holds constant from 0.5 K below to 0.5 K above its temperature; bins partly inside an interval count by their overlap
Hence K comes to 3.23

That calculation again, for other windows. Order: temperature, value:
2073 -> 2.77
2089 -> 4.63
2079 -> 3.53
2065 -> 4.27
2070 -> 3.46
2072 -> 2.83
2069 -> 3.79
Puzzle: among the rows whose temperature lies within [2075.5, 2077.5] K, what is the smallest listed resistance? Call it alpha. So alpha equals 2.91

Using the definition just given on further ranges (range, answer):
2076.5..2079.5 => 3.06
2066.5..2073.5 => 2.77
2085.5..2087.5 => 4.74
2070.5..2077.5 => 2.76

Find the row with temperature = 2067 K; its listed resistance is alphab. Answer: 4.08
